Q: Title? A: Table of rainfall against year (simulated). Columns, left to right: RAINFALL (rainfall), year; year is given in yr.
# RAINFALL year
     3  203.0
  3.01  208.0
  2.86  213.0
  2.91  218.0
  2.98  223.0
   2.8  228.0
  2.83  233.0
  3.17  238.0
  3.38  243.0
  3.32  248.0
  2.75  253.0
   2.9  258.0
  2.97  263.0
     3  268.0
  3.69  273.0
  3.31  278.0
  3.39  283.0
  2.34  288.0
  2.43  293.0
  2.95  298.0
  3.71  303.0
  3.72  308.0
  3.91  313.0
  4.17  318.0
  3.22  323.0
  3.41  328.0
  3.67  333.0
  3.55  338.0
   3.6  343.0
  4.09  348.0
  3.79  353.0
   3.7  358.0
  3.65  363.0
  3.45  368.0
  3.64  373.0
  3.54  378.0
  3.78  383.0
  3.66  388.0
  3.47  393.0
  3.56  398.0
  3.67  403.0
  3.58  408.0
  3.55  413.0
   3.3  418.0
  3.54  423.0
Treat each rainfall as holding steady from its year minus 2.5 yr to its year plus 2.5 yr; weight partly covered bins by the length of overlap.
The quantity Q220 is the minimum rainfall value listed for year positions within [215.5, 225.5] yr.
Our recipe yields 2.91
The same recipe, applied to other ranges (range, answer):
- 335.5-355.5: 3.55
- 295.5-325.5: 2.95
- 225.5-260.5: 2.75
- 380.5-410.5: 3.47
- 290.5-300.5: 2.43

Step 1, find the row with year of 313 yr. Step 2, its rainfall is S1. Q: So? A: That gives 3.91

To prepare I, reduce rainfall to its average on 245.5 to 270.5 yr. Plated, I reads 2.99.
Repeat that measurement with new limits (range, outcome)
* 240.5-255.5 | 3.15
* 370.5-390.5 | 3.65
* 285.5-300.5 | 2.57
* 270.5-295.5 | 3.03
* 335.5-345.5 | 3.58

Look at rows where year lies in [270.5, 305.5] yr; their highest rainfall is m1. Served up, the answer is 3.71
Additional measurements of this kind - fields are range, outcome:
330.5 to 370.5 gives 4.09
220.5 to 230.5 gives 2.98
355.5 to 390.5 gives 3.78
